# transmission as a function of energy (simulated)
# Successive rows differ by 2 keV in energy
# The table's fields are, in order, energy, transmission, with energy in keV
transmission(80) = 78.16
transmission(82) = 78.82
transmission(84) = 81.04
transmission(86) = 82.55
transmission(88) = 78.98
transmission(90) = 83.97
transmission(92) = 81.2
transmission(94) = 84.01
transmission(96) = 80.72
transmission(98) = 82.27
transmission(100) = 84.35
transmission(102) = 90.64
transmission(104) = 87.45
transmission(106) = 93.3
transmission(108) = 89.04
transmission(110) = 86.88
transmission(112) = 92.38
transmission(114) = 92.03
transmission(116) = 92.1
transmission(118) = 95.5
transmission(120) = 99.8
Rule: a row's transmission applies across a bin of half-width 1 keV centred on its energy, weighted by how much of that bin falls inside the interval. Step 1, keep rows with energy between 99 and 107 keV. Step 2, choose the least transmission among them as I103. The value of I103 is 84.35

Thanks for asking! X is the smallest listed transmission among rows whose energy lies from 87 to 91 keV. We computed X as 78.98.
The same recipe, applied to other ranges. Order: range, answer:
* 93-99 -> 80.72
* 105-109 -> 89.04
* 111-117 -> 92.03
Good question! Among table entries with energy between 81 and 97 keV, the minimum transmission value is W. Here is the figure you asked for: 78.82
